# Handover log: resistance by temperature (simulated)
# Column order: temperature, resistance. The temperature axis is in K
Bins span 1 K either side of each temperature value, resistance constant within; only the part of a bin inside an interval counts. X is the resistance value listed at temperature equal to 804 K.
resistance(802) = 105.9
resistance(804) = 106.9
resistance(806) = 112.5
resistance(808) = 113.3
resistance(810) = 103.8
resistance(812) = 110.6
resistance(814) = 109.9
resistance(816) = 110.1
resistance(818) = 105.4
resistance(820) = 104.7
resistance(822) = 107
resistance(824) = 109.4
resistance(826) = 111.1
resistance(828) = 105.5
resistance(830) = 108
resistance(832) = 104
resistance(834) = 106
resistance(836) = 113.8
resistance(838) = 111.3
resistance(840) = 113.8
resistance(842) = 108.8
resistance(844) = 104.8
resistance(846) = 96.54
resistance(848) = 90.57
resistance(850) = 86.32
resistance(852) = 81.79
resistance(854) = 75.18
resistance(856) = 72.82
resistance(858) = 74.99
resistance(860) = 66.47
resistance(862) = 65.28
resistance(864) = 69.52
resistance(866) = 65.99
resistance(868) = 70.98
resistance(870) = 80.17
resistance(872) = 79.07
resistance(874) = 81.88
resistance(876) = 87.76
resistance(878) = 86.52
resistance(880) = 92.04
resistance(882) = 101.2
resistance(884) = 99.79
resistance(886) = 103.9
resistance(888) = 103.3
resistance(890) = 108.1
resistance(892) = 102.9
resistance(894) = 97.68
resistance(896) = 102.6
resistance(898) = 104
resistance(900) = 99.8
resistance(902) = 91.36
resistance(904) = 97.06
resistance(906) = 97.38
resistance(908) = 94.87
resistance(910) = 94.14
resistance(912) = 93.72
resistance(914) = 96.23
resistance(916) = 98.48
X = 106.9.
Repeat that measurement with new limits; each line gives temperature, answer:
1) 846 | 96.54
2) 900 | 99.8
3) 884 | 99.79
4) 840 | 113.8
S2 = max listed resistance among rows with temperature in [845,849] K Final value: 96.54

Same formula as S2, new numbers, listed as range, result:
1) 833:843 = 113.8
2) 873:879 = 87.76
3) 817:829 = 111.1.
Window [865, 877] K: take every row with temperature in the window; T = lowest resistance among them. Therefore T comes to 65.99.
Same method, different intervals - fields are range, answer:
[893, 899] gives 97.68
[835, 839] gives 111.3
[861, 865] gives 65.28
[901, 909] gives 91.36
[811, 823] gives 104.7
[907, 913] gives 93.72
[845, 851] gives 86.32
